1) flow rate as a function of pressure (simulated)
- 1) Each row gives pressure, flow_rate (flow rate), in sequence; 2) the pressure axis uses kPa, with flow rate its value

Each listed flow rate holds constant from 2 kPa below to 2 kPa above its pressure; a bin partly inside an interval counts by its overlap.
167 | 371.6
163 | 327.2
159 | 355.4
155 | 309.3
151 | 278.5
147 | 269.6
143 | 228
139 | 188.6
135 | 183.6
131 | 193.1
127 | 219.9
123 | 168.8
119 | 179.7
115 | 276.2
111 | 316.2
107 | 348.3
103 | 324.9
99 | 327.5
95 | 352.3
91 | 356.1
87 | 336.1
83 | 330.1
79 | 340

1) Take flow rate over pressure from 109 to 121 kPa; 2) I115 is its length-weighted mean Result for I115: 257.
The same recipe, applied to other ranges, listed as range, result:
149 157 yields 294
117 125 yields 174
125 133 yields 206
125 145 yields 203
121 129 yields 194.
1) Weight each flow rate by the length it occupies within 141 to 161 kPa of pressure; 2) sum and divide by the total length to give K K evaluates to 288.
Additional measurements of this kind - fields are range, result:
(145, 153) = 274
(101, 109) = 337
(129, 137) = 188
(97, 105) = 326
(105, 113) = 332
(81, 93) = 341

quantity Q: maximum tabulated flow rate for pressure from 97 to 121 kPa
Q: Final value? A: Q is 348.3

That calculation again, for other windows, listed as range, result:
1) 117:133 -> 219.9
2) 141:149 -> 269.6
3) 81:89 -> 336.1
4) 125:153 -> 278.5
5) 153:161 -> 355.4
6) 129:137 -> 193.1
